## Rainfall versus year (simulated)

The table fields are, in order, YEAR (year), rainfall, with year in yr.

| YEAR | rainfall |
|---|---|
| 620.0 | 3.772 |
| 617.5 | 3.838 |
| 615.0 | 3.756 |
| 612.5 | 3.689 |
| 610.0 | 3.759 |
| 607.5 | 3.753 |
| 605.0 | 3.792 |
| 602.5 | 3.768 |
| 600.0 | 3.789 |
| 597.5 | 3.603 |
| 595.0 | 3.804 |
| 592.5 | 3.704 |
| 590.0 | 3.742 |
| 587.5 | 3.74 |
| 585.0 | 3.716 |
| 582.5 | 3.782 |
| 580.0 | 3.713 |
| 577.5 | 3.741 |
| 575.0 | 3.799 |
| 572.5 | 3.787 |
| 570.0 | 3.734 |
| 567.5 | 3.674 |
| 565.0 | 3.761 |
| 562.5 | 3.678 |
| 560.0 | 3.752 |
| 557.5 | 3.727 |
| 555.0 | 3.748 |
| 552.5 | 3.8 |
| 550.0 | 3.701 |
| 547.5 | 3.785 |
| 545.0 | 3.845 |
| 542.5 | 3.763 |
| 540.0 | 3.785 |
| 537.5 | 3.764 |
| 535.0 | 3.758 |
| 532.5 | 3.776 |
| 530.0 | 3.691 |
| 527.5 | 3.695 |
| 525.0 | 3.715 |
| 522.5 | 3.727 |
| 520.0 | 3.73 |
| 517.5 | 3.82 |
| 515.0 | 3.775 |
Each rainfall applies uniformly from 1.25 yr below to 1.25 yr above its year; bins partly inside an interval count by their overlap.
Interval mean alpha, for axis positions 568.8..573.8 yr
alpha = 3.76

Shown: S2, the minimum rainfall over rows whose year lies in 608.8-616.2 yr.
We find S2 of 3.689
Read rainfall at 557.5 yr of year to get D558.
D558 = 3.727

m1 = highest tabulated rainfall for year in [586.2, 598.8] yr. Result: 3.804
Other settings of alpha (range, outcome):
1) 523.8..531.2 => 3.7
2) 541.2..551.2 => 3.77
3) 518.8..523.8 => 3.73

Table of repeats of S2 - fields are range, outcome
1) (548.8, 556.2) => 3.701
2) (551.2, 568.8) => 3.674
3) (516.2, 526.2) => 3.715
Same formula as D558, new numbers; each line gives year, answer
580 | 3.713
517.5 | 3.82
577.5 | 3.741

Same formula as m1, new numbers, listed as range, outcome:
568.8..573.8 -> 3.787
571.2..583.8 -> 3.799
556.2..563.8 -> 3.752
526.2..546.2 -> 3.845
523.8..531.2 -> 3.715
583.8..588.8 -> 3.74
